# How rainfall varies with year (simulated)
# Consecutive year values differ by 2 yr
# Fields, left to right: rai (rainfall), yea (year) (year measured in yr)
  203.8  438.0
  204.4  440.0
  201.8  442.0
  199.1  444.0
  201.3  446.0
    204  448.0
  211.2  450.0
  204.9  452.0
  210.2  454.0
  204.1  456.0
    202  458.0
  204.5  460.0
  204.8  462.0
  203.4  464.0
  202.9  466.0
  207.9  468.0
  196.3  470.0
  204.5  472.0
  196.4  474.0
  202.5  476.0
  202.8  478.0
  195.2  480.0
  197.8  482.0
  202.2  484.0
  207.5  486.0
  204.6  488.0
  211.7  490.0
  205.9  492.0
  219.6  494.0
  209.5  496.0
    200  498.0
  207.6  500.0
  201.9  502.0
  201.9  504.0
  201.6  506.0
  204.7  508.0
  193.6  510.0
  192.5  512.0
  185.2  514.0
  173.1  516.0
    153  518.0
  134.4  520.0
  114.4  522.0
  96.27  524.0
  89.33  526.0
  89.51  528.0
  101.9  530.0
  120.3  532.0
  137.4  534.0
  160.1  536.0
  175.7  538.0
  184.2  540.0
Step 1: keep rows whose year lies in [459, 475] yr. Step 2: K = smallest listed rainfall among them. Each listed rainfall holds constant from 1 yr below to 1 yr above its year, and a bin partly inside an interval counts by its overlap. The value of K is 196.3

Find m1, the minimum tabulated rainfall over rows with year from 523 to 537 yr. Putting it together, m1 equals 89.33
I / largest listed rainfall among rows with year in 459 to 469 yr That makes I 207.9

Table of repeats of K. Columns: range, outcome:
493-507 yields 200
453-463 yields 202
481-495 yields 197.8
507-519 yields 153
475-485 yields 195.2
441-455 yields 199.1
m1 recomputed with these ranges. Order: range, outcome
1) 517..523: 114.4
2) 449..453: 204.9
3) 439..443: 201.8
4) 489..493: 205.9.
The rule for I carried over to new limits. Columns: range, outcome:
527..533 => 120.3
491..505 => 219.6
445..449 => 204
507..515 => 204.7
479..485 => 202.2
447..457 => 211.2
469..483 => 204.5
